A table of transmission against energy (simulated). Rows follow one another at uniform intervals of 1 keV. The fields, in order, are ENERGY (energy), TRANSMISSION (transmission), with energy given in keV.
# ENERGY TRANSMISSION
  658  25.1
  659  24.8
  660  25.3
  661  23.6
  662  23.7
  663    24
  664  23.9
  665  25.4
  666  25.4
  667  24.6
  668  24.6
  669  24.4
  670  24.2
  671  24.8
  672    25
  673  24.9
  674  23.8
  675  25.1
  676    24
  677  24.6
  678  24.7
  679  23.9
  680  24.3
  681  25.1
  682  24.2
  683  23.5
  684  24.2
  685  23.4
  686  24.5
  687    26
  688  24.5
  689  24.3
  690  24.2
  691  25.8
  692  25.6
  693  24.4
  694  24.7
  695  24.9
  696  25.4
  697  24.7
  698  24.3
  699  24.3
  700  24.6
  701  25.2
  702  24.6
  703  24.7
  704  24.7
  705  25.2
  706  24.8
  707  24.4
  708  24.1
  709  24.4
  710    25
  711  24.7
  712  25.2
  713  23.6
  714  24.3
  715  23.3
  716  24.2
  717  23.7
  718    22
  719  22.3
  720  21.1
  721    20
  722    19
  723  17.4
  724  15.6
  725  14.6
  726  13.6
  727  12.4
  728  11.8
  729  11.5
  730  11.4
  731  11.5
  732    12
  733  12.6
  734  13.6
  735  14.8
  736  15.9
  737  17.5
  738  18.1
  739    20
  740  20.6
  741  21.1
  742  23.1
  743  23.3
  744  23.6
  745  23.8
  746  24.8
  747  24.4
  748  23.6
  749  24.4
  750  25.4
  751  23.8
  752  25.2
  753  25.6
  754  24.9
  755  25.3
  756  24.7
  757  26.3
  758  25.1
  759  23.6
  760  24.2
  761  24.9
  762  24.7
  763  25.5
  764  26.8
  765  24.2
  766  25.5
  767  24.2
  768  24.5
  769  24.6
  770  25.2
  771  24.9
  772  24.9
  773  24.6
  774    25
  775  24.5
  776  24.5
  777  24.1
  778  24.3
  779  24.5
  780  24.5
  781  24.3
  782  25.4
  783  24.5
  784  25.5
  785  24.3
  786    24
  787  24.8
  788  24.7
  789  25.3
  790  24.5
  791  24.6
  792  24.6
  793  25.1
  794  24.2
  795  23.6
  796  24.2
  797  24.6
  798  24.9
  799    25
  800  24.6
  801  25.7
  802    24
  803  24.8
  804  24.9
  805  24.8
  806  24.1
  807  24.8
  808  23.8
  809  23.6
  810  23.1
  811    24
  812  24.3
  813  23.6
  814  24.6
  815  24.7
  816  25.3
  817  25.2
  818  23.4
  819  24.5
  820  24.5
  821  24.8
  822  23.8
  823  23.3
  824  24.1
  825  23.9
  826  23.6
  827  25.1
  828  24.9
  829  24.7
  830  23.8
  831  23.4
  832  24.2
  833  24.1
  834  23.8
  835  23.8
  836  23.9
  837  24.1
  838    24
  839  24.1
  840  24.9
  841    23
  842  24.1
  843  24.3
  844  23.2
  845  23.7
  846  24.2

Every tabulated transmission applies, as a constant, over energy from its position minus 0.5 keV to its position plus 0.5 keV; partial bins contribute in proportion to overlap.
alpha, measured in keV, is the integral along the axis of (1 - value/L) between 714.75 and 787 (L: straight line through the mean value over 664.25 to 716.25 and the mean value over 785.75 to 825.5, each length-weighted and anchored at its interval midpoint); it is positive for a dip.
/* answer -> 7.9 keV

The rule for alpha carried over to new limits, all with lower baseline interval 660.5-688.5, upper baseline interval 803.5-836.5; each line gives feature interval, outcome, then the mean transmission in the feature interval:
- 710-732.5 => 5.36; 18.6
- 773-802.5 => -0.44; 24.6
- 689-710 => -0.30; 24.7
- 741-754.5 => 0.07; 24.2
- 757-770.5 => -0.34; 24.9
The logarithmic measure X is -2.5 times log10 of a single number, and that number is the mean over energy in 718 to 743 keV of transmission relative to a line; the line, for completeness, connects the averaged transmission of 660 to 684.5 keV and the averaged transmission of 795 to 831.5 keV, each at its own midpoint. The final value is 0.42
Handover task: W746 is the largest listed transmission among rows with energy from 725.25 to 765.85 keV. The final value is 26.8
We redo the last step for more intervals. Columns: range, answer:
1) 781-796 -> 25.5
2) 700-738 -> 25.2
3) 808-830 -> 25.3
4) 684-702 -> 26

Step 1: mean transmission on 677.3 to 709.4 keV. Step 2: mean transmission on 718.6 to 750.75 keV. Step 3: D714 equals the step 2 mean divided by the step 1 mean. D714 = 0.7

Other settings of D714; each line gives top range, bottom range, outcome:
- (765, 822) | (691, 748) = 1.17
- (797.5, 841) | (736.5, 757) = 1.04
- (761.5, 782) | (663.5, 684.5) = 1.01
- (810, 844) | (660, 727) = 1.02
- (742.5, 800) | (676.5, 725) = 1.04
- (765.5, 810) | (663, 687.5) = 1.00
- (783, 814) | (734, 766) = 1.06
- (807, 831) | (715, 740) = 1.45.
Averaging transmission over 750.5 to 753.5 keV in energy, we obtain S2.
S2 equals 24.9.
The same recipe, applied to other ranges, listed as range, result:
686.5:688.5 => 25.2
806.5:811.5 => 23.9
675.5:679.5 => 24.3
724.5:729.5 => 12.8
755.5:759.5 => 24.9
